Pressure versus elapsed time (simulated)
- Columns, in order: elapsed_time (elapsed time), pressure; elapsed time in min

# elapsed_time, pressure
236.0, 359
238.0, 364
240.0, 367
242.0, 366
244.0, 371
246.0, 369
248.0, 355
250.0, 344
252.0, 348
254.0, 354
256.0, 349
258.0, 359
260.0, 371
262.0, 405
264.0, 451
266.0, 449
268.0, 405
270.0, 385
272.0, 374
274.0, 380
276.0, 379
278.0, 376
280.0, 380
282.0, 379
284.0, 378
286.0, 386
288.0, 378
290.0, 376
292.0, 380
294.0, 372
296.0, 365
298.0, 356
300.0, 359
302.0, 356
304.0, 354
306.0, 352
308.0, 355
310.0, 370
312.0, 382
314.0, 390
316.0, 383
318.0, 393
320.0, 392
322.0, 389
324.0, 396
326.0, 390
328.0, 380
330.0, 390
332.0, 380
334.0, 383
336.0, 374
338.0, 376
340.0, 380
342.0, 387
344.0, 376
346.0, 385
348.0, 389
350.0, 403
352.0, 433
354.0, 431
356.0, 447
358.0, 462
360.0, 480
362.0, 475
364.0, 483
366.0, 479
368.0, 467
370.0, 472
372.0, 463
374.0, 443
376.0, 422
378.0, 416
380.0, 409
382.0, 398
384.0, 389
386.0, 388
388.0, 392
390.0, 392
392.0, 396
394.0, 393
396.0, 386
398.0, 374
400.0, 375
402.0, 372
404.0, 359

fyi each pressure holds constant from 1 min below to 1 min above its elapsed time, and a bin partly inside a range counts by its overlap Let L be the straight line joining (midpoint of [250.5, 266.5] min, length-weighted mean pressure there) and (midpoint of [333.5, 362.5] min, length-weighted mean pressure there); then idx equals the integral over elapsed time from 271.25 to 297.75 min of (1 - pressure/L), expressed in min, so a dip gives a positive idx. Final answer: 1.0 min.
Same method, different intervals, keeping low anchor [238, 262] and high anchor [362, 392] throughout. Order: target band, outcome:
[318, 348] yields 1.59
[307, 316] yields 0.44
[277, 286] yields -0.02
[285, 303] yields 0.72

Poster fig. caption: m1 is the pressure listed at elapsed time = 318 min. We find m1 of 393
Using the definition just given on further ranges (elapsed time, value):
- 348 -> 389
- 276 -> 379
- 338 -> 376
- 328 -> 380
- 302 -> 356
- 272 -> 374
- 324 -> 396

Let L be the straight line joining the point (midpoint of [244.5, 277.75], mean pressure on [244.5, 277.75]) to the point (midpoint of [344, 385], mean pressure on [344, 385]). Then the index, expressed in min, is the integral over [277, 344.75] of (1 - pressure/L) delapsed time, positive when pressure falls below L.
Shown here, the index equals 4.94 min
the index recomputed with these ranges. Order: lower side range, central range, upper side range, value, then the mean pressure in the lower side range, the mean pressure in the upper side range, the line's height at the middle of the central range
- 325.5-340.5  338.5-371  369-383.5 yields -2.1 min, 381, 430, 406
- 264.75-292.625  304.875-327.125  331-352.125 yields 0.3 min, 387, 386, 386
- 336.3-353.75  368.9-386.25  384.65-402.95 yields -1.6 min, 392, 385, 388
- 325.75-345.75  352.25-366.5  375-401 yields -2.8 min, 381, 395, 387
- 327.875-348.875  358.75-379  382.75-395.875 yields -3.8 min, 382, 391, 388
